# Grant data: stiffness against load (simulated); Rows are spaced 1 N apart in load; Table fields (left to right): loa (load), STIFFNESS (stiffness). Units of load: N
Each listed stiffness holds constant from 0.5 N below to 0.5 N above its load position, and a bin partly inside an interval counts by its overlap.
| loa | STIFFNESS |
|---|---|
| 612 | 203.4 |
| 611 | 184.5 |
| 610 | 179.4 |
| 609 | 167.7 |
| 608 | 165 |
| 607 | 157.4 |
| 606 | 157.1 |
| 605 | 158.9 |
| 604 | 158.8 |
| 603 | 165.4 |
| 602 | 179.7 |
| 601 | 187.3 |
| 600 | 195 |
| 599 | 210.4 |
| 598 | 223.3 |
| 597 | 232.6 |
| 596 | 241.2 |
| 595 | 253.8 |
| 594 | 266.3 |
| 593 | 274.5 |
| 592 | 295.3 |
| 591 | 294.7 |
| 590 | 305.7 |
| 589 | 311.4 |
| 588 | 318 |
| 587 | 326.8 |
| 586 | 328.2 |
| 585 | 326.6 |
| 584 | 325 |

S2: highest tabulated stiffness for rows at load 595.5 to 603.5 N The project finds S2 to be 241.2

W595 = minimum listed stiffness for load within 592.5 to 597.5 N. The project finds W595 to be 232.6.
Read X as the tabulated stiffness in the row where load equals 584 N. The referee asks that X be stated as 325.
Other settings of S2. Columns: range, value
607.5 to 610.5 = 179.4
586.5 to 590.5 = 326.8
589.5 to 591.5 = 305.7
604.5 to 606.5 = 158.9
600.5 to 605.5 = 187.3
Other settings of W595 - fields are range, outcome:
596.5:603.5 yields 165.4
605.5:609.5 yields 157.1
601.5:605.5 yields 158.8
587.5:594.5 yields 266.3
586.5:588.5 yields 318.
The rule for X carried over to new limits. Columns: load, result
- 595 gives 253.8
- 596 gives 241.2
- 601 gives 187.3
